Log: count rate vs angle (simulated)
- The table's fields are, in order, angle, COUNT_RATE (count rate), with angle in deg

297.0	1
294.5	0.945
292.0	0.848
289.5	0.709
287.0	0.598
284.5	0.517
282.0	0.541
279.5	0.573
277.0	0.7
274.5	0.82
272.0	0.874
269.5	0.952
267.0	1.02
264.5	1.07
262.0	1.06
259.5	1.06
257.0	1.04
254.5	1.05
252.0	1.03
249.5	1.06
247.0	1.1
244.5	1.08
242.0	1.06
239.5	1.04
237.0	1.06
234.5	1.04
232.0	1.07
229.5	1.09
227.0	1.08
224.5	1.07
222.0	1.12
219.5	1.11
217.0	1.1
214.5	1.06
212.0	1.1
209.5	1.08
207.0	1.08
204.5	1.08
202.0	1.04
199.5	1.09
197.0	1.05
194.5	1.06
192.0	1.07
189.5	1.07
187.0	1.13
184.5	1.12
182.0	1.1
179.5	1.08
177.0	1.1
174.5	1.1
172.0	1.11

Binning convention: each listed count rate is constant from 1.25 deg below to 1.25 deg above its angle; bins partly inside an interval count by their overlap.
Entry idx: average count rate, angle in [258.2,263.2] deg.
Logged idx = 1.06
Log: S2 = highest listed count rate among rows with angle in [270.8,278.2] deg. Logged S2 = 0.874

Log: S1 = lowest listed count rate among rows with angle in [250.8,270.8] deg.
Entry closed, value 0.952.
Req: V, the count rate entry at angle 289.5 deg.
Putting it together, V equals 0.709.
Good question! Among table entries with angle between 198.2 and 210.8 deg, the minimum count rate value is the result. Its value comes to 1.04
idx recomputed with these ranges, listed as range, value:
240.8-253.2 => 1.07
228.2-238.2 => 1.07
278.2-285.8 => 0.545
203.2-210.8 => 1.08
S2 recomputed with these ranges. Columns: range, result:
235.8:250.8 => 1.1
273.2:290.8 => 0.82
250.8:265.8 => 1.07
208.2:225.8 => 1.12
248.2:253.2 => 1.06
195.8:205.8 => 1.09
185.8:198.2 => 1.13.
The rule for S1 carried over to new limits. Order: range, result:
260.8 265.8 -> 1.06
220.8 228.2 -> 1.07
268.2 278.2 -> 0.7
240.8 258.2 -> 1.03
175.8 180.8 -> 1.08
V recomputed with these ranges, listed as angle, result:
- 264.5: 1.07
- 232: 1.07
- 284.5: 0.517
